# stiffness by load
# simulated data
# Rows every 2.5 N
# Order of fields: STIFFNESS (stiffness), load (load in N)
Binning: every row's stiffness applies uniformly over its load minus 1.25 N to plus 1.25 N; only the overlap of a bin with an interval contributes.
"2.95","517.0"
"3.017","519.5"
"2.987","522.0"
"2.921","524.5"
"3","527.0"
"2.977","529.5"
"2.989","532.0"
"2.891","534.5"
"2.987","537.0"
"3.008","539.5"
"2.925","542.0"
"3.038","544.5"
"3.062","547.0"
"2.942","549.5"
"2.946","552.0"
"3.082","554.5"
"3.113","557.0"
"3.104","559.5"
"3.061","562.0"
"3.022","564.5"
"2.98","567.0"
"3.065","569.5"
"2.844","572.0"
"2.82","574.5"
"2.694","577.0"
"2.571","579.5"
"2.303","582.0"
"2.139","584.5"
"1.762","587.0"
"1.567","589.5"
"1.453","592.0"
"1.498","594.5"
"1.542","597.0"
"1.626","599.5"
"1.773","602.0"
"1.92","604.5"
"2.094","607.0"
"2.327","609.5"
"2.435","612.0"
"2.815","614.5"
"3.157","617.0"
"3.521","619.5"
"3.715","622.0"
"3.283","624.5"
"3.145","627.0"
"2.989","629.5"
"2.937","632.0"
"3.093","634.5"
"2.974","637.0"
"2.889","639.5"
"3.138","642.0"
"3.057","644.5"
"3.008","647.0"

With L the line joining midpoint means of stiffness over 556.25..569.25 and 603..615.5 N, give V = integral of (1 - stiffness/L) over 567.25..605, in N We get 8.0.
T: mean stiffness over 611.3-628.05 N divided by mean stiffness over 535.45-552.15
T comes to 1.1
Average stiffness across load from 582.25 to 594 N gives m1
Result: 1.76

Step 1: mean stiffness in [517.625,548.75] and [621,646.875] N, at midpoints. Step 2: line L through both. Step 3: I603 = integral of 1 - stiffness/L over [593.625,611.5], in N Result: 7.1 N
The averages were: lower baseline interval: 2.98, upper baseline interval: 3.11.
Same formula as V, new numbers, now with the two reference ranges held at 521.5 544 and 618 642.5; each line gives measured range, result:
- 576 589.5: 3.7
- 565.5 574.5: 0.3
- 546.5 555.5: 0.0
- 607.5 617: 1.7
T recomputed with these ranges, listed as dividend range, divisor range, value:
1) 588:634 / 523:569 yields 0.81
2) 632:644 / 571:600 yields 1.46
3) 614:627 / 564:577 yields 1.13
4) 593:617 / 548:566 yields 0.68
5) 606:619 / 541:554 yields 0.88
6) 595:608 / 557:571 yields 0.58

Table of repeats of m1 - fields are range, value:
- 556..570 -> 3.06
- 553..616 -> 2.39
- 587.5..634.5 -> 2.44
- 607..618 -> 2.61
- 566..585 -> 2.69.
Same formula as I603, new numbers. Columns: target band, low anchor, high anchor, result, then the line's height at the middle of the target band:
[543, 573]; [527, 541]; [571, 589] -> -3.9 N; 2.68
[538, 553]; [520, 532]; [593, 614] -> -1.5 N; 2.71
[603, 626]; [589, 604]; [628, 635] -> -4.5 N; 2.32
